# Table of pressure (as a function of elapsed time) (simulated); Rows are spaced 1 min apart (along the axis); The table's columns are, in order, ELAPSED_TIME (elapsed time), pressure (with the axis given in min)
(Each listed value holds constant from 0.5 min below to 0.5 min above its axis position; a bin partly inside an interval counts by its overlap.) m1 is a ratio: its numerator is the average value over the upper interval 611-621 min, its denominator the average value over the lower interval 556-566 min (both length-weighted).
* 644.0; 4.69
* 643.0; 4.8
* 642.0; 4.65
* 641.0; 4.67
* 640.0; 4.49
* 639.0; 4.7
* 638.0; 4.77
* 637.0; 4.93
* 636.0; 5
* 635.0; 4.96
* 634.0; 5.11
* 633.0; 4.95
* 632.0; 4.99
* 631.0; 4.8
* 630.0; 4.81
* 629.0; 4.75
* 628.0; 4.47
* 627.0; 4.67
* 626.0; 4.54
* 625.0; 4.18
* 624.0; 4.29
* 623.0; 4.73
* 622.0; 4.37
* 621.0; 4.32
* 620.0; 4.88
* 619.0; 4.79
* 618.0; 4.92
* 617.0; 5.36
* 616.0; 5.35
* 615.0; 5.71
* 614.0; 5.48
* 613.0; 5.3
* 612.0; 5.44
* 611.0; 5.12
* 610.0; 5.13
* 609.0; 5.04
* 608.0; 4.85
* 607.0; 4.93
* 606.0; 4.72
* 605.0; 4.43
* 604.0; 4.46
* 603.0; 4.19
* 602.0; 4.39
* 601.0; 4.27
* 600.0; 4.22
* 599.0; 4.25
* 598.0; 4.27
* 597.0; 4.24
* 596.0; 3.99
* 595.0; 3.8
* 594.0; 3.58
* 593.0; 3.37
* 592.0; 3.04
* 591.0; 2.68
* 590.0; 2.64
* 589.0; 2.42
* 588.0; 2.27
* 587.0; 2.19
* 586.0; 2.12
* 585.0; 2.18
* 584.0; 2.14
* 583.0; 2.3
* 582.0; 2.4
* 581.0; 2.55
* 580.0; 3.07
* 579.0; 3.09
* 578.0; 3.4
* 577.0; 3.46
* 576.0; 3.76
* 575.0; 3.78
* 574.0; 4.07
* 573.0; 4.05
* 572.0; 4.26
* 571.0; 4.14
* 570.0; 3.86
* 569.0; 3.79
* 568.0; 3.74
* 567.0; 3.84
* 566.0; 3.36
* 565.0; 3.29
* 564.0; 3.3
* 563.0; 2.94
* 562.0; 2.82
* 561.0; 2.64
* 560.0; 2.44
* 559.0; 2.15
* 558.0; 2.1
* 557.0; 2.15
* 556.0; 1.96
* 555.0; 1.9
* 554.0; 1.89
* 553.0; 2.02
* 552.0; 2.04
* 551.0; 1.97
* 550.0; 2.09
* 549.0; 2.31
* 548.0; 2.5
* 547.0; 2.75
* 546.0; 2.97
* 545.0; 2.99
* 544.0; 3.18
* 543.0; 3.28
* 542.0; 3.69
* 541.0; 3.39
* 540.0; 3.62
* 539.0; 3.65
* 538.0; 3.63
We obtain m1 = 2.0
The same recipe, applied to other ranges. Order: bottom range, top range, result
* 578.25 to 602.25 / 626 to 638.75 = 1.54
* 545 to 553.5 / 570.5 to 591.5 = 1.27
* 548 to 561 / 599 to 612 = 2.20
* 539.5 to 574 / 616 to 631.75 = 1.59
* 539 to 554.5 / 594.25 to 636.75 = 1.72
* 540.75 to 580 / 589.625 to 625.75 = 1.49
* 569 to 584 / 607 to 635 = 1.44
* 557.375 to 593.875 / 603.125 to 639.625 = 1.59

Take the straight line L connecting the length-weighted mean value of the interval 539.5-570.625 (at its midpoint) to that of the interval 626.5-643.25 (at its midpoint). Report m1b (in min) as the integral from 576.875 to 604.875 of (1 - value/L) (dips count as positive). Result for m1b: 3.5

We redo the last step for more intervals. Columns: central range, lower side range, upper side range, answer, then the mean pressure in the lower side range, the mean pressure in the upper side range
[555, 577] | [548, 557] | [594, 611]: -4.0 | 2.06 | 4.44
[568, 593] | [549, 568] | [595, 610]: 2.3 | 2.52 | 4.45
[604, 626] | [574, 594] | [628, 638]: -4.2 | 2.83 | 4.89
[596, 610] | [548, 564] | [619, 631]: -2.4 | 2.27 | 4.57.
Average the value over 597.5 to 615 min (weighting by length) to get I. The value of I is 4.76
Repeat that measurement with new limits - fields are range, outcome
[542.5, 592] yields 2.84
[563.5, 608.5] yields 3.54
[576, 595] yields 2.77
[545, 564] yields 2.36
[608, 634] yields 4.9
